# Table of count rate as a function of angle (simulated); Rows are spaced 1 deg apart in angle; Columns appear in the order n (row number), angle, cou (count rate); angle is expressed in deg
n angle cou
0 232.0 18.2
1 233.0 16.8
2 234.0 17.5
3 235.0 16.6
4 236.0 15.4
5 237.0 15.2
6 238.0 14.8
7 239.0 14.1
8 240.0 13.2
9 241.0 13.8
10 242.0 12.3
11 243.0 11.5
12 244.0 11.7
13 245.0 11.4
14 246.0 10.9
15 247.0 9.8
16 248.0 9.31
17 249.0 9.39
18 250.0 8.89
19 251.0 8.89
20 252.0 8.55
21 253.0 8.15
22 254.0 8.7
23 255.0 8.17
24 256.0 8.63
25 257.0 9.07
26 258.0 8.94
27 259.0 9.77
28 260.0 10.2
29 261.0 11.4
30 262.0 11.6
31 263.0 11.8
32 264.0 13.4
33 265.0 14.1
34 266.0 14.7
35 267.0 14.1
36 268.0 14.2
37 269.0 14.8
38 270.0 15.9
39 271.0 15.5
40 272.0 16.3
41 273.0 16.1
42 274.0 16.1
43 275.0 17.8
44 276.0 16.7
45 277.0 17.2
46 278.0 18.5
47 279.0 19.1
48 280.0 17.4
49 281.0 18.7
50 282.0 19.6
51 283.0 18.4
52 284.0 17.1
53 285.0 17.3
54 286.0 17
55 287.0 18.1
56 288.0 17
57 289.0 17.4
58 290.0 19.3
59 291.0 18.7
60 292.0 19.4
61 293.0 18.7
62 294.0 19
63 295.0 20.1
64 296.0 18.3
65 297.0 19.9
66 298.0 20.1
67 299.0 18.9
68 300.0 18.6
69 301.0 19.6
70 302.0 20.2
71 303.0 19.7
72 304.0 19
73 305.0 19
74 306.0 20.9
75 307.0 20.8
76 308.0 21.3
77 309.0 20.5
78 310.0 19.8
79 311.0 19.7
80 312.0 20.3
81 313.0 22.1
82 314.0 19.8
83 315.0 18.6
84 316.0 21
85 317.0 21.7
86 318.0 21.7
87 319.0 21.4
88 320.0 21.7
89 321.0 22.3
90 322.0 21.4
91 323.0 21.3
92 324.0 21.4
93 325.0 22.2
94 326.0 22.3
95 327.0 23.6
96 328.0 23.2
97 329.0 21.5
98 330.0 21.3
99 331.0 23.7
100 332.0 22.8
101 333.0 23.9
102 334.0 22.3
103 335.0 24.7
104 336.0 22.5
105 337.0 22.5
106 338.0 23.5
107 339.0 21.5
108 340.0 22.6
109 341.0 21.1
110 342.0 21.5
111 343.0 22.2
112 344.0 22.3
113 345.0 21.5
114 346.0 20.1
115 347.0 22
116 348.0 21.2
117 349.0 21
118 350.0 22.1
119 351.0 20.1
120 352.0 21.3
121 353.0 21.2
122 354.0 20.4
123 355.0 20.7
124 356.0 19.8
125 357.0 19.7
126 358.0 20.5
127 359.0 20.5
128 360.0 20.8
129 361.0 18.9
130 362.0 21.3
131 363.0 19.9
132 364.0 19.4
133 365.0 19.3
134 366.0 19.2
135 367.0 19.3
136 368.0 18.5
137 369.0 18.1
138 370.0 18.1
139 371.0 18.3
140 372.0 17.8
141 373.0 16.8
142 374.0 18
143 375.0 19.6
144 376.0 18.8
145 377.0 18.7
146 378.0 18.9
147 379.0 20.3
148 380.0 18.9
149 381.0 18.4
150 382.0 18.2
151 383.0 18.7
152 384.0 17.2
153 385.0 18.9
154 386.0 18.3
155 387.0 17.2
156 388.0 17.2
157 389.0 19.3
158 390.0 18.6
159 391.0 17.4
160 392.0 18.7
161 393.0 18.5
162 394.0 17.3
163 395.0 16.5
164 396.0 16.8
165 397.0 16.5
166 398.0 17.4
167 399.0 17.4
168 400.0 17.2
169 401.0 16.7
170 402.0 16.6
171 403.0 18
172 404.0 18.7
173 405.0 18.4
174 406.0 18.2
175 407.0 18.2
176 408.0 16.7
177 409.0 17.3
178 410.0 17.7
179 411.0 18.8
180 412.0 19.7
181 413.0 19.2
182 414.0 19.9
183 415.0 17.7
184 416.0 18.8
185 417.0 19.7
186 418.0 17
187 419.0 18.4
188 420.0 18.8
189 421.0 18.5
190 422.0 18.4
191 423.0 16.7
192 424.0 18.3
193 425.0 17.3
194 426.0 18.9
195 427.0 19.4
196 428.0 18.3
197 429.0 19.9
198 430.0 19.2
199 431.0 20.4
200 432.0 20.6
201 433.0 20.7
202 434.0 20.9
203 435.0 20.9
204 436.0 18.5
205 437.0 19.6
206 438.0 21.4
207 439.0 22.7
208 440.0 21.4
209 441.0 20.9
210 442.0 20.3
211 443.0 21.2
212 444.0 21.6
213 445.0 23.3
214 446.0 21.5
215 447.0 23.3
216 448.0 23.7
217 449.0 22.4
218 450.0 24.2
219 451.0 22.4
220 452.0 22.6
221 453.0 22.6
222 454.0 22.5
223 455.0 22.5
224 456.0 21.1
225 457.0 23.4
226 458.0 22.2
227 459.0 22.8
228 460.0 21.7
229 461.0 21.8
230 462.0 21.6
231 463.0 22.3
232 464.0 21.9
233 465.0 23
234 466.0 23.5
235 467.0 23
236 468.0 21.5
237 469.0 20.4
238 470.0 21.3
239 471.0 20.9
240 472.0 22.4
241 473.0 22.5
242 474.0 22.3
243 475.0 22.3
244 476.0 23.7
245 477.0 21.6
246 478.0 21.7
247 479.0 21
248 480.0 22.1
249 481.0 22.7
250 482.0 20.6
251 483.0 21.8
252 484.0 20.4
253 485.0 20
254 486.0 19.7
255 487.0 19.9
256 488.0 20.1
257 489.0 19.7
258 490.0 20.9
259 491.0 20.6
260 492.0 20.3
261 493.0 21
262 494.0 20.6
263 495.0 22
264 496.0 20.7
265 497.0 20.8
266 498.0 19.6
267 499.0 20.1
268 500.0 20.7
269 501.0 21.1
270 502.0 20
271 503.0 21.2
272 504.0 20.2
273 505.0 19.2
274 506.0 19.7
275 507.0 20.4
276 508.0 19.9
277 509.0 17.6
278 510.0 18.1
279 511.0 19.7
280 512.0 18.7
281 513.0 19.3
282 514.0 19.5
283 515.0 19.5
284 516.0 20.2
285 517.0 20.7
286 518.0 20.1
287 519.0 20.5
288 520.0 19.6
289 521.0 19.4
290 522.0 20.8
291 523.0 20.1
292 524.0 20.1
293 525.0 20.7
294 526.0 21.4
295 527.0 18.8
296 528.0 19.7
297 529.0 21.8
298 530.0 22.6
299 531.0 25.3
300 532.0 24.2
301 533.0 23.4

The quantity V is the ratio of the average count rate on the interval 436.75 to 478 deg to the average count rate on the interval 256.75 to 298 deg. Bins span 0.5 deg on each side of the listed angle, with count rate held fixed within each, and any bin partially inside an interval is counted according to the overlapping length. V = 1.37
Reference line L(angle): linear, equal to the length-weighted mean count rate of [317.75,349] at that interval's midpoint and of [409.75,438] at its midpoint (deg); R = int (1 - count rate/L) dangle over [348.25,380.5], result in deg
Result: 2.3 deg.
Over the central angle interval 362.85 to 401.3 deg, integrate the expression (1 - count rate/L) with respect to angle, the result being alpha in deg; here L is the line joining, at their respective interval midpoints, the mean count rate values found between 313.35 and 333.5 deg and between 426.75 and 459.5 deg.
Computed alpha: 6.1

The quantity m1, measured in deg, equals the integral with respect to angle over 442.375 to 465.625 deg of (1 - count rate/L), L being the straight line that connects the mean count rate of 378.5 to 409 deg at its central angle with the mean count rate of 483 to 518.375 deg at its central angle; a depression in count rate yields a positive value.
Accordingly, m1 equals -4.01 deg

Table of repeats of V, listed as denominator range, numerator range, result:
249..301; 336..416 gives 1.26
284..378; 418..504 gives 1.03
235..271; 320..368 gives 1.82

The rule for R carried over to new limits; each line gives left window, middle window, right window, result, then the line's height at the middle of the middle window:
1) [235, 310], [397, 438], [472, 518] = 0.3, 18.7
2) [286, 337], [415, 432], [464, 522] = 1.7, 20.7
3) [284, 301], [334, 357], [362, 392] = -3.7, 18.6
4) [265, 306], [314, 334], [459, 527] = -3.8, 18.4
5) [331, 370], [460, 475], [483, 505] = -1.1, 20.6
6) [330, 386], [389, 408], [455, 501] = 2.8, 20.7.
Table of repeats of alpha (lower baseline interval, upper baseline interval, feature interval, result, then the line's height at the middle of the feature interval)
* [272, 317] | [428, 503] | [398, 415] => 2.10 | 20.6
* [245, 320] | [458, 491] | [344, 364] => -2.69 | 18.2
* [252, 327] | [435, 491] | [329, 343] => -3.01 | 18.6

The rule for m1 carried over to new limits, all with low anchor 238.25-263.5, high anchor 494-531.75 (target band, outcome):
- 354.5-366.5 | -4.48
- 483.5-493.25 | -0.44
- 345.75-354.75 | -4.36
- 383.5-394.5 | -1.70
